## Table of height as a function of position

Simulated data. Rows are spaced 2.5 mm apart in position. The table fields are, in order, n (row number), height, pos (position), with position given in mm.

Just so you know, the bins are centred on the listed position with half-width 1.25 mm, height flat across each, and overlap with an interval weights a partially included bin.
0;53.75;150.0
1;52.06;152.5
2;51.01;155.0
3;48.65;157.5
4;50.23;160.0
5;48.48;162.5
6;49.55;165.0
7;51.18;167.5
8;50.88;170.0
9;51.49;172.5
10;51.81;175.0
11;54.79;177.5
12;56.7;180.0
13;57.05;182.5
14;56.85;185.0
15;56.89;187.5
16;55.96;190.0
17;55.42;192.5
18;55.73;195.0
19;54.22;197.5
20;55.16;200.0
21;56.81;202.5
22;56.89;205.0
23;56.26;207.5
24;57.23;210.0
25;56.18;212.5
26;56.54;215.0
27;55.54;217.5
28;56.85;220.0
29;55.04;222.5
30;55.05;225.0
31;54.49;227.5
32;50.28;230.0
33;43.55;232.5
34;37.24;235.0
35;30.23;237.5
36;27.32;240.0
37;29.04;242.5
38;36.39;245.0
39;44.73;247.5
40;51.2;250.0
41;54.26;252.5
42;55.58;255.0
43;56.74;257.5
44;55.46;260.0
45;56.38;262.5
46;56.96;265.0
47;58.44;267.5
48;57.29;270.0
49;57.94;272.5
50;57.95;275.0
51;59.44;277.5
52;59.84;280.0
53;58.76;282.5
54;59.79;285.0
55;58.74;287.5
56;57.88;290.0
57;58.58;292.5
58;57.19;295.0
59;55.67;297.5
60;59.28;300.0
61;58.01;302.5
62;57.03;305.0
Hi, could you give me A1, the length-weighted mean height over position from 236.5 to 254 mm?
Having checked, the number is 39.4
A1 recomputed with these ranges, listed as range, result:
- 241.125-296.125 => 54.4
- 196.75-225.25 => 56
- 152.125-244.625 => 51.2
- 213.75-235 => 52.5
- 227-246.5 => 38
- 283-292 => 58.8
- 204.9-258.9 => 48.8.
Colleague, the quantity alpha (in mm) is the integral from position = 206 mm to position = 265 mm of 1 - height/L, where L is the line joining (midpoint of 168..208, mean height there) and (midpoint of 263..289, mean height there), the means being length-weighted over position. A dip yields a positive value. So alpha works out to 7.8 mm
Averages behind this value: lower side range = 55.1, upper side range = 58.4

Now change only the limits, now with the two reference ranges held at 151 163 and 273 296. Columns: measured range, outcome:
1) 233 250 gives 6.1 mm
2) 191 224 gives -1.5 mm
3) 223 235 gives 1.2 mm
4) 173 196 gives -1.5 mm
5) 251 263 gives 0.3 mm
